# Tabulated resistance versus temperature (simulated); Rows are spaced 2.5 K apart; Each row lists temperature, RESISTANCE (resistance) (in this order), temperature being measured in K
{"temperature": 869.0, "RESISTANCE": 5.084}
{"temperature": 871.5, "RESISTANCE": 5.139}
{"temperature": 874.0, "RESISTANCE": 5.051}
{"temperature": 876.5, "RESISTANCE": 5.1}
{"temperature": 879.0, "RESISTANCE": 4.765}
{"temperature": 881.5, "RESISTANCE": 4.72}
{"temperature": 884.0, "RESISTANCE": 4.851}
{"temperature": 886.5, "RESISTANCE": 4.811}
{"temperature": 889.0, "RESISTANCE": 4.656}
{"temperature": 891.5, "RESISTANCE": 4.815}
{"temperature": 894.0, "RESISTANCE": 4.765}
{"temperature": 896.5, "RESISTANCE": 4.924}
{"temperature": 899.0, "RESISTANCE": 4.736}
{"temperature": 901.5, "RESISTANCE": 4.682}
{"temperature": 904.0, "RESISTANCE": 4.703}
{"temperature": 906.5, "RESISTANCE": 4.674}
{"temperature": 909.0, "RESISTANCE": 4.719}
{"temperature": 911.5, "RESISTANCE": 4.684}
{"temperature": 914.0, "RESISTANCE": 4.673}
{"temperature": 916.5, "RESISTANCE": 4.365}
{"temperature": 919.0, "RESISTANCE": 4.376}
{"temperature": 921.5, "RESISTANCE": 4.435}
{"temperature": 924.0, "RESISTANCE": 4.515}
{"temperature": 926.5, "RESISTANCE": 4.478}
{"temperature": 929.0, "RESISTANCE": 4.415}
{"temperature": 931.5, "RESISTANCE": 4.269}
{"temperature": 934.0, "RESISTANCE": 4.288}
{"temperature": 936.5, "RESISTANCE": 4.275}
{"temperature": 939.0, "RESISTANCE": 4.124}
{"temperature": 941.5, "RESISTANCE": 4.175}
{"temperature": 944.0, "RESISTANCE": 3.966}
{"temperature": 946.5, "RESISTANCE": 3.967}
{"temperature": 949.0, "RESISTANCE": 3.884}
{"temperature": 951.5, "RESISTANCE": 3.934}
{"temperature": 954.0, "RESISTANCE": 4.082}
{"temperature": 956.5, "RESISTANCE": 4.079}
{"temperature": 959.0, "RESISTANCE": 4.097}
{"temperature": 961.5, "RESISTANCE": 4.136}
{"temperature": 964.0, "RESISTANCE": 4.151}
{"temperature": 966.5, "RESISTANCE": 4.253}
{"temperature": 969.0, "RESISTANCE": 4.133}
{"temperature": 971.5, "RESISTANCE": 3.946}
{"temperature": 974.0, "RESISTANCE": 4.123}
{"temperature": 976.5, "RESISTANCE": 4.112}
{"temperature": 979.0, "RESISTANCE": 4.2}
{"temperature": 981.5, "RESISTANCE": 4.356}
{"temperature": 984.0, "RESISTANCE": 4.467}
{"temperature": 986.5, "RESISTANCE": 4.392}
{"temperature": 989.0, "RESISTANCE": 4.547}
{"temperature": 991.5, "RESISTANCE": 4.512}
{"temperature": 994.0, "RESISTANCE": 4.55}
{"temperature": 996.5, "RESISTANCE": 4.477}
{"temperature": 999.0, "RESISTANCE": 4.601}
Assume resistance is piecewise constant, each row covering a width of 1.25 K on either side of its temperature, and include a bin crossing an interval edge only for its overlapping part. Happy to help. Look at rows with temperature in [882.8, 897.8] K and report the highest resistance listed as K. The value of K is 4.924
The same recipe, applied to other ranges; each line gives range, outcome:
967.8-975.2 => 4.133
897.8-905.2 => 4.736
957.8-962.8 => 4.136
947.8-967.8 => 4.253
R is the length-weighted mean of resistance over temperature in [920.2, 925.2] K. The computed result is 4.47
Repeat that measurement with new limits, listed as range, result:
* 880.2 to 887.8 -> 4.79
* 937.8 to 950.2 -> 4.02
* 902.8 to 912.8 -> 4.69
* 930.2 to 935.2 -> 4.28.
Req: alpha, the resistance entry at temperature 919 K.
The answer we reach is 4.376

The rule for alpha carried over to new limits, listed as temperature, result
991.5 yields 4.512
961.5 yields 4.136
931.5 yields 4.269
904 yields 4.703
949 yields 3.884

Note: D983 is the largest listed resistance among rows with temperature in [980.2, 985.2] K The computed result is 4.467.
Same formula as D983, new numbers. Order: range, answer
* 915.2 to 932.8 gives 4.515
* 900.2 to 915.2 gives 4.719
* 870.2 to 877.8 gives 5.139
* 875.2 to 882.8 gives 5.1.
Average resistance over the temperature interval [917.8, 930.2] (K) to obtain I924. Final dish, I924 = 4.44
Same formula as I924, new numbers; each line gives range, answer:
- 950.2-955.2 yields 4.01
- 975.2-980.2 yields 4.16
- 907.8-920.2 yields 4.56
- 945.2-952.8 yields 3.93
